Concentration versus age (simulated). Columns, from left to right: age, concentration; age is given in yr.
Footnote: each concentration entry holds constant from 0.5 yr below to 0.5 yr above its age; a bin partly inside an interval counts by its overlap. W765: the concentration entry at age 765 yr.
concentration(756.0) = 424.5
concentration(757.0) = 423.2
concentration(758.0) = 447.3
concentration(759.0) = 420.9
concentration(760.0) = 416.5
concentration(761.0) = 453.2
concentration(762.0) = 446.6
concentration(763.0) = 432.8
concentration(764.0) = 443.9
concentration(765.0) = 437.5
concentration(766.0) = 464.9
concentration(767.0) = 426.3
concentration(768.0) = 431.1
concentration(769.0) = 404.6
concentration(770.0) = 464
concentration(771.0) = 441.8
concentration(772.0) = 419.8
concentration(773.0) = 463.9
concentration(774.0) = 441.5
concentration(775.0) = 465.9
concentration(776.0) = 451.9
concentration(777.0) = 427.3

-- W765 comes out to 437.5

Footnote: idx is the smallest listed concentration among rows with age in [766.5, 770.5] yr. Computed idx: 404.6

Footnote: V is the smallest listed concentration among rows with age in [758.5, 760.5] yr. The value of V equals 416.5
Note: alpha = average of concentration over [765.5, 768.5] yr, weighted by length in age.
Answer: 441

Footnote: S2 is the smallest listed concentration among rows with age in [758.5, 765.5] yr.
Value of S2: 416.5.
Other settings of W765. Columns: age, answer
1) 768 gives 431.1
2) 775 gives 465.9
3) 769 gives 404.6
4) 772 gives 419.8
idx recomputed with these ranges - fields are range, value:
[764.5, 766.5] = 437.5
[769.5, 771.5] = 441.8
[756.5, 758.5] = 423.2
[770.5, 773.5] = 419.8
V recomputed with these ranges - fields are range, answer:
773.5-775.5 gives 441.5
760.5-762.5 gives 446.6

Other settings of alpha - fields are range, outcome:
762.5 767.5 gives 441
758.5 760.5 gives 419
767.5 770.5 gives 433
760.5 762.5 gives 450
